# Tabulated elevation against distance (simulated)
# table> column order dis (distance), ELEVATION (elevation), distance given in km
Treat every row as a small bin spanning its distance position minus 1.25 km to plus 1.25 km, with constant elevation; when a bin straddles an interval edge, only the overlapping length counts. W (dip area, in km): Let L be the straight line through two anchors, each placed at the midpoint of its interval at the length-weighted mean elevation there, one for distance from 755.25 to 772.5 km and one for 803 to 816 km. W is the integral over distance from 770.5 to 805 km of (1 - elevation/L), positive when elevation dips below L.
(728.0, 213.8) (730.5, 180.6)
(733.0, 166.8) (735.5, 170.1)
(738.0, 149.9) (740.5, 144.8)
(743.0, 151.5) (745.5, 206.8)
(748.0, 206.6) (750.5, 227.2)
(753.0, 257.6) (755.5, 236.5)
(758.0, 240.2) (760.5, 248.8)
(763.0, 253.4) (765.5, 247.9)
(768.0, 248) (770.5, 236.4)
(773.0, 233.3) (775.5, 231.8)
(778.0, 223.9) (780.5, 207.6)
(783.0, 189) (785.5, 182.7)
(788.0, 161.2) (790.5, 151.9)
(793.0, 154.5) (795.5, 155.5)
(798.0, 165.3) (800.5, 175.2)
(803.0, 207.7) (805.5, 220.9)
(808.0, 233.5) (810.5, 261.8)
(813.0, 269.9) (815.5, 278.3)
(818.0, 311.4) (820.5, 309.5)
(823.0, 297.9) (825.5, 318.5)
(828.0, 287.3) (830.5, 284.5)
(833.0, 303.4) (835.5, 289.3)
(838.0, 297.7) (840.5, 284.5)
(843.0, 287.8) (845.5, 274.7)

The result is 7.8 km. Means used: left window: 244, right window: 247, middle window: 190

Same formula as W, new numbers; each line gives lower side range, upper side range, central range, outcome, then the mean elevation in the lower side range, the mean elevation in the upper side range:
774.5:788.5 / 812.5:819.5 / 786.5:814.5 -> 6.1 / 201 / 289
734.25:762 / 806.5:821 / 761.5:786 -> 0.4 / 204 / 275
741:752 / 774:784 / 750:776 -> -4.8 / 196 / 214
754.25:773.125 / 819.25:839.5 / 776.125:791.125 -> 4.1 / 244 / 298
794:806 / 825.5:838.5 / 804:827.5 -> -3.9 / 182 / 295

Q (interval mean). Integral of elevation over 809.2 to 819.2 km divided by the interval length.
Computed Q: 280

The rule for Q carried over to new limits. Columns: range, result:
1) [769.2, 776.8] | 234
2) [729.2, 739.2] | 167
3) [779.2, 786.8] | 193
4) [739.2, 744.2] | 148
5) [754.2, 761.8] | 242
